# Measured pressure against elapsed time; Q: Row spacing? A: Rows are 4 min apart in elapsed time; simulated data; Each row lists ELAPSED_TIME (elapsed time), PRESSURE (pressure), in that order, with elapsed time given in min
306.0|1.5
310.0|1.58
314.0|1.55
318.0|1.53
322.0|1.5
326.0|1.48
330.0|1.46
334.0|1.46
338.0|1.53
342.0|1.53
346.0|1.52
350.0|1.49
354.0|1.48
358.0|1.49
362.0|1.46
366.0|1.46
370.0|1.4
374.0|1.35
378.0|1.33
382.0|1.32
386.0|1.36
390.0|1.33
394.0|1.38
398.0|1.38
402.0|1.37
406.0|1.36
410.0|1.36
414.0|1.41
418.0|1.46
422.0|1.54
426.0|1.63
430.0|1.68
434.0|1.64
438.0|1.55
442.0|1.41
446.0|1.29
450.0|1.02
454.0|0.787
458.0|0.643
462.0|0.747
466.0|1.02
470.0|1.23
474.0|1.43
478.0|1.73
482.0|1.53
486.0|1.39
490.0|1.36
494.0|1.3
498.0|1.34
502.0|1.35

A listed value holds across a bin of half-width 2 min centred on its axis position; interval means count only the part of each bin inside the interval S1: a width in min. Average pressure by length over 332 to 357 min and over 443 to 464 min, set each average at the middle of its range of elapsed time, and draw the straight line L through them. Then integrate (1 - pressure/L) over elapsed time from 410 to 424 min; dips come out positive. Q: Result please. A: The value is -4.3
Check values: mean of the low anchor 1.5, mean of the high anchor 0.922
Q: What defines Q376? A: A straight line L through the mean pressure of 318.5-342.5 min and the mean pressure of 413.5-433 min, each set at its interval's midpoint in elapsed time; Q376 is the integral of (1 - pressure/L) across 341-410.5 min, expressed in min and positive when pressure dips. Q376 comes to 5.3 min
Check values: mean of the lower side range 1.49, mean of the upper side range 1.56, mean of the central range 1.41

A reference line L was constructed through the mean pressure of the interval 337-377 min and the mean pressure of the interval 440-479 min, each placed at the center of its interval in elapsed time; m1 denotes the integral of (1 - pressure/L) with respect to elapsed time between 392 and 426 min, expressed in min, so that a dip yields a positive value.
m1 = -3.6 min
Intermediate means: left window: 1.47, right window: 1.12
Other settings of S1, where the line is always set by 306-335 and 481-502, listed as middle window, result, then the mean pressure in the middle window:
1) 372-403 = 2.2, 1.35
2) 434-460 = 4.7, 1.16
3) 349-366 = 0.0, 1.48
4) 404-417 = 0.5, 1.38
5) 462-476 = 2.3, 1.16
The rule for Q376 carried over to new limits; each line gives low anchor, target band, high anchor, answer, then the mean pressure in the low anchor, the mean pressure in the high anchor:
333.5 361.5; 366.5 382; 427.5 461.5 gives 0.68 min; 1.5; 1.24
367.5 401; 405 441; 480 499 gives -3.87 min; 1.36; 1.39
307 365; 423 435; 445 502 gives -3.14 min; 1.5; 1.2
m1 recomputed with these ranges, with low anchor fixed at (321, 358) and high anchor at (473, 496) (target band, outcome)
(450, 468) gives 7.9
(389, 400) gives 0.8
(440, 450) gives 1.3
